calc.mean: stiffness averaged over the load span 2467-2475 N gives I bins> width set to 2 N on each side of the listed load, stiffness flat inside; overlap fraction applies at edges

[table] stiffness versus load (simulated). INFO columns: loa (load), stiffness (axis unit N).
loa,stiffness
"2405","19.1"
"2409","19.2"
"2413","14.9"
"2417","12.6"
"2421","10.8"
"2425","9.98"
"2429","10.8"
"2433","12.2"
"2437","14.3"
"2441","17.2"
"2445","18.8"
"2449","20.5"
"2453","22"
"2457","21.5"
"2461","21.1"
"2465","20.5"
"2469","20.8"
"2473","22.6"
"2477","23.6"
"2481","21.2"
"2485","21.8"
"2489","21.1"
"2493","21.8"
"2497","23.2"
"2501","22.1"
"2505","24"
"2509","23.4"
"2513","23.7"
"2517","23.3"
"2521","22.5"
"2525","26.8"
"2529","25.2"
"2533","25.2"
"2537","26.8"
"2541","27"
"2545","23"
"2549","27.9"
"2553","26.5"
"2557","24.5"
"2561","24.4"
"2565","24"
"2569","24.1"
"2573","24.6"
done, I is 21.7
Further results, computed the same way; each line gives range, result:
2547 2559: 26.3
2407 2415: 17.1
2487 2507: 22.4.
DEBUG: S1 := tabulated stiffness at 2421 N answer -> 10.8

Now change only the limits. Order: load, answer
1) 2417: 12.6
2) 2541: 27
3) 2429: 10.8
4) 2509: 23.4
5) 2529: 25.2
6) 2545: 23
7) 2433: 12.2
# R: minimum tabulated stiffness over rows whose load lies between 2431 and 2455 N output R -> 12.2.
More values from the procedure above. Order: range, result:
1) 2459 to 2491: 20.5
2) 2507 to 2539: 22.5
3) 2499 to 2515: 22.1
